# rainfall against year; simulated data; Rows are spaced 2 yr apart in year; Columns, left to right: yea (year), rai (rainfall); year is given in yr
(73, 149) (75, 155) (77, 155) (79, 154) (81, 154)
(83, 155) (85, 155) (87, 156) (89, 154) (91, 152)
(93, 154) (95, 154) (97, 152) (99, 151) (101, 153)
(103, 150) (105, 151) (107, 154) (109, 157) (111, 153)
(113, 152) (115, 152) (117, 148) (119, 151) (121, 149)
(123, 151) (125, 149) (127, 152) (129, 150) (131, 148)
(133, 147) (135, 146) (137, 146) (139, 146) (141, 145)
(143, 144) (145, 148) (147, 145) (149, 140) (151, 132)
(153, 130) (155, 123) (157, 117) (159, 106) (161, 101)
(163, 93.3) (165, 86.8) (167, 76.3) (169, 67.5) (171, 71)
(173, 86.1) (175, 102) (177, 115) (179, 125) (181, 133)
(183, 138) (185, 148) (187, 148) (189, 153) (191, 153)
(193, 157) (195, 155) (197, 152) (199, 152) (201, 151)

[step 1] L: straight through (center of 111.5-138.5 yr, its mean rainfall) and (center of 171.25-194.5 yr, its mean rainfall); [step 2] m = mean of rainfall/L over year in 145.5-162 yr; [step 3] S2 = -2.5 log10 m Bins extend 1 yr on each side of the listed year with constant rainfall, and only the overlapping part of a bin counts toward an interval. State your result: 0.13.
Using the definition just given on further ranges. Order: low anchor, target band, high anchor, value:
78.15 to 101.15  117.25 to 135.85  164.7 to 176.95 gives -0.220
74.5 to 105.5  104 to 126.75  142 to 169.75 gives -0.096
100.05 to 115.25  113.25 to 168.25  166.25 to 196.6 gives 0.047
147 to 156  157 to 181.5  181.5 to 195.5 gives 0.406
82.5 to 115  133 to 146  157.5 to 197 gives -0.087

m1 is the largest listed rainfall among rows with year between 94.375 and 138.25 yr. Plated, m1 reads 157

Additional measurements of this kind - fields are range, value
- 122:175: 152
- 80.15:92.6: 156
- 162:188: 148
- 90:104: 154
